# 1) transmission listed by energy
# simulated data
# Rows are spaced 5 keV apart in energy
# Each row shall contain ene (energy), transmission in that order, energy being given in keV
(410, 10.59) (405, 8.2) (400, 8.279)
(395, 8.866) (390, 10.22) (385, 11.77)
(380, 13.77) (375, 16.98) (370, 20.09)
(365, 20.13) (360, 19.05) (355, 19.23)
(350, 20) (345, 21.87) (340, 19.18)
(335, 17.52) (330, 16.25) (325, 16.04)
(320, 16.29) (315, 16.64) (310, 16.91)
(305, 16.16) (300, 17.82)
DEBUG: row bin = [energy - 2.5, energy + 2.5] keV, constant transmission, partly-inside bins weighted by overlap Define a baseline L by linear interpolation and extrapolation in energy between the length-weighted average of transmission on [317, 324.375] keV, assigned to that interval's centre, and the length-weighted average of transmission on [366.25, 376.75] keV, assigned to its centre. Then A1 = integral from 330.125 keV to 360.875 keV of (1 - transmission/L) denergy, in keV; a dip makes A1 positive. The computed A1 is -3.0 keV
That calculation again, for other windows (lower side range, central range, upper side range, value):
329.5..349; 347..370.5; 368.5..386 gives -3.25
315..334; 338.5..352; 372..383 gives -3.76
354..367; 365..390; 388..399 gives -1.99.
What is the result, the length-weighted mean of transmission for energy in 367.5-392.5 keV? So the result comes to 14.6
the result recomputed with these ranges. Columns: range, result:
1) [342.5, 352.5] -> 20.9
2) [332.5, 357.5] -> 19.6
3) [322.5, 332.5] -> 16.1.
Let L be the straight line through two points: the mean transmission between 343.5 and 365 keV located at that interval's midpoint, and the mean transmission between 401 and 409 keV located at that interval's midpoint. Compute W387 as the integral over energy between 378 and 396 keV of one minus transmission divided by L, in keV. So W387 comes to 2.1 keV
